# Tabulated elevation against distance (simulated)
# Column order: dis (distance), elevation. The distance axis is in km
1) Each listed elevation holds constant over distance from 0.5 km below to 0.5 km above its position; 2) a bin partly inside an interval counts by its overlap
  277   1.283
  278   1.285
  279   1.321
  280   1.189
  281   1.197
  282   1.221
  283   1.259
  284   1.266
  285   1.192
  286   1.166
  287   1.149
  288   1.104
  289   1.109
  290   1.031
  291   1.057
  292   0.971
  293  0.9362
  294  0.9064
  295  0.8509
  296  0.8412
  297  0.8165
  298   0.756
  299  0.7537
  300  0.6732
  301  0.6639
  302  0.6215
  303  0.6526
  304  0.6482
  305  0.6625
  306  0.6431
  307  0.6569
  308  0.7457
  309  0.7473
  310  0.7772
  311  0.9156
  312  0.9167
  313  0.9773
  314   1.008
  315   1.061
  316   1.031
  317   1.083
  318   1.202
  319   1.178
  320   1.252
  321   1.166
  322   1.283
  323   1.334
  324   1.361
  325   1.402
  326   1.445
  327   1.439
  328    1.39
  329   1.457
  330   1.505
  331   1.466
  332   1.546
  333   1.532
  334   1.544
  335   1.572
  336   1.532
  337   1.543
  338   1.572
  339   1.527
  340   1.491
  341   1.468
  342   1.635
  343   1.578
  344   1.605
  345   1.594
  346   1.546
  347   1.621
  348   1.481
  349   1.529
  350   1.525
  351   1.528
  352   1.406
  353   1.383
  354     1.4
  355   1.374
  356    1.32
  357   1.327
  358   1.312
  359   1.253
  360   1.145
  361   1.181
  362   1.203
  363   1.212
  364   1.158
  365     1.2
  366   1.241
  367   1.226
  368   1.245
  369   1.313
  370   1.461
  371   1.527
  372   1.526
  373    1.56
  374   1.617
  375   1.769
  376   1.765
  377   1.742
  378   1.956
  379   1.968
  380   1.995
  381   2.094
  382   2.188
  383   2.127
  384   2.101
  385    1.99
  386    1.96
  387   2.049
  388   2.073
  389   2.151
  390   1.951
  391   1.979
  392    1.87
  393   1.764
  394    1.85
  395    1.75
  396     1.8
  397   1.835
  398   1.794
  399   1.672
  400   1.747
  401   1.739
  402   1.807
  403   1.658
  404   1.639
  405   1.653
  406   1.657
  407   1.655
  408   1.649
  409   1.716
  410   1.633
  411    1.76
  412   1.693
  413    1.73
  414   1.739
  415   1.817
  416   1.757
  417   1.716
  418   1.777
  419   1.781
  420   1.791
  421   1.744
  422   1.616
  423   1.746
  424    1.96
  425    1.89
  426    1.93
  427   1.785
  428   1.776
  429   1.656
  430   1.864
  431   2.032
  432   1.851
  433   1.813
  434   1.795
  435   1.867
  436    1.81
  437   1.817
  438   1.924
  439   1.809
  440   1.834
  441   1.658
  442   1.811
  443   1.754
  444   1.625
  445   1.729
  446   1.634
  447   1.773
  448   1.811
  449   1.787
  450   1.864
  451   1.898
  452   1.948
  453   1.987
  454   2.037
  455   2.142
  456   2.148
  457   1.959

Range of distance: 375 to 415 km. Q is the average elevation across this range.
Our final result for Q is 1.84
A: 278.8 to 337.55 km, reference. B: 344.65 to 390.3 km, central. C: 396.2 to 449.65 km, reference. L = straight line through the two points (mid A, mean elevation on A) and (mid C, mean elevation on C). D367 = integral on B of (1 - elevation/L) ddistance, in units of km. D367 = -4.5 km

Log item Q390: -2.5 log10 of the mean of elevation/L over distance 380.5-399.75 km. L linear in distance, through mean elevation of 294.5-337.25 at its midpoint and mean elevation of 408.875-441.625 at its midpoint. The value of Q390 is -0.24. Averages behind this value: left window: 1.08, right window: 1.79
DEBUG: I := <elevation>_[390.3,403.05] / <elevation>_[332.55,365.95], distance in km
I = 1.26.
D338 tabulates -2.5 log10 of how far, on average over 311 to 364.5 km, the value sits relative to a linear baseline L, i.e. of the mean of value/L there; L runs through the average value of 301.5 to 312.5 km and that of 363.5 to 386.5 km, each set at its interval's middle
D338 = -0.20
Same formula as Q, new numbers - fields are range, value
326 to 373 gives 1.43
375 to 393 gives 1.98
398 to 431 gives 1.75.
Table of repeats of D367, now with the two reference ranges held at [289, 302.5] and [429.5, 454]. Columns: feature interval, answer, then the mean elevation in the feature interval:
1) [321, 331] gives -3.3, 1.39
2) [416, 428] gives -0.7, 1.79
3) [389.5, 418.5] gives -3.4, 1.75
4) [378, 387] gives -3.9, 2.05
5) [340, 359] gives -4.3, 1.47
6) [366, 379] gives -1.9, 1.56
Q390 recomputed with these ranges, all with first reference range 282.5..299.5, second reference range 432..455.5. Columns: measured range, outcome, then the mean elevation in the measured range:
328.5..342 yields -0.22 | 1.52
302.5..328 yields 0.12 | 1.03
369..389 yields -0.24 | 1.86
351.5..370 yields 0.09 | 1.28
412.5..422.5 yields -0.04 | 1.75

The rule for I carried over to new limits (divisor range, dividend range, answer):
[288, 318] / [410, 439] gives 2.10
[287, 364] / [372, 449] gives 1.51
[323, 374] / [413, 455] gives 1.27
